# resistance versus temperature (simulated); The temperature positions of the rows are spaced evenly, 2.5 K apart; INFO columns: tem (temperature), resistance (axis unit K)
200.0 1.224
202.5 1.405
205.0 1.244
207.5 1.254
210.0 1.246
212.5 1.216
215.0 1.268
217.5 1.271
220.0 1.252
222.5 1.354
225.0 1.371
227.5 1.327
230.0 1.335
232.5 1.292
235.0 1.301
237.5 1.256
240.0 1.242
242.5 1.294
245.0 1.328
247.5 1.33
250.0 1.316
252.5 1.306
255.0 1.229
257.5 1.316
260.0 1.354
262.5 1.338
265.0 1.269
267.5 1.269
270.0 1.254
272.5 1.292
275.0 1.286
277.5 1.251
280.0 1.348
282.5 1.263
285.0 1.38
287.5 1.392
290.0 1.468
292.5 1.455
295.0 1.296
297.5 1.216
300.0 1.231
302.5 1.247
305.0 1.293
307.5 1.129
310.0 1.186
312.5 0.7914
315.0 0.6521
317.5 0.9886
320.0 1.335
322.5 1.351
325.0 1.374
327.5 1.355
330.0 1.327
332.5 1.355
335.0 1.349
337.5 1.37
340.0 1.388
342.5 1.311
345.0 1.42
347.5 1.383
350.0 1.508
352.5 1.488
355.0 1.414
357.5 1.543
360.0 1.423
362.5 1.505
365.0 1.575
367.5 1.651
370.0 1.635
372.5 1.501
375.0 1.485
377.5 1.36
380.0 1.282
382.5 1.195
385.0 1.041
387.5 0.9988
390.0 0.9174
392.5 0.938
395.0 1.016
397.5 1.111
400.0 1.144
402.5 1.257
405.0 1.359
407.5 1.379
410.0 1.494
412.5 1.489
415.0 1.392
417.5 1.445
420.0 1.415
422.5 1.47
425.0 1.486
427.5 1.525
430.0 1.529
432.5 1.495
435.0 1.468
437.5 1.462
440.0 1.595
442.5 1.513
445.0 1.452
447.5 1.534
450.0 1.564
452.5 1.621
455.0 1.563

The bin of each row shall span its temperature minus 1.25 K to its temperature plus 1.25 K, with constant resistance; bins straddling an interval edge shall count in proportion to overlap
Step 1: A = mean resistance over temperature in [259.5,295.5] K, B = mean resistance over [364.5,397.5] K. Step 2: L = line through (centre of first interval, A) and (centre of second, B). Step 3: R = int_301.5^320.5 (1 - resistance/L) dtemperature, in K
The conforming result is 3.5 K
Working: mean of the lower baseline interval 1.33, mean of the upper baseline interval 1.26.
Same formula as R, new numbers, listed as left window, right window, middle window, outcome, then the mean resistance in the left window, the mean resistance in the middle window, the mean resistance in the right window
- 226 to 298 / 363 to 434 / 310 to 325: 2.9 K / 1.31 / 1.07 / 1.34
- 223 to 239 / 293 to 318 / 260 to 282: -1.5 K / 1.31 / 1.29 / 1.12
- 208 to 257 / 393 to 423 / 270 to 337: 2.4 K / 1.29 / 1.26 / 1.32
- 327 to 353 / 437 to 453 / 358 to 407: 5.2 K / 1.38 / 1.29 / 1.53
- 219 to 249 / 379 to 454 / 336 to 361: -1.6 K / 1.31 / 1.42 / 1.35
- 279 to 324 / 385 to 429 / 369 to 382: -1.8 K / 1.22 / 1.43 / 1.28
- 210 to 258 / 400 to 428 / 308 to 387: 2.0 K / 1.29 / 1.33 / 1.41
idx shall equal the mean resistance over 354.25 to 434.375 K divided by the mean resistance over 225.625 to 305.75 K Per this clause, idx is 1.0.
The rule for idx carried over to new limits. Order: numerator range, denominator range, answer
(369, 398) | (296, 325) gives 1.06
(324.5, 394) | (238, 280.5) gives 1.05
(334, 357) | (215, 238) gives 1.08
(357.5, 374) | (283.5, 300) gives 1.14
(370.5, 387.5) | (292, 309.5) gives 1.04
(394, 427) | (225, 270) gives 1.04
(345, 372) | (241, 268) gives 1.16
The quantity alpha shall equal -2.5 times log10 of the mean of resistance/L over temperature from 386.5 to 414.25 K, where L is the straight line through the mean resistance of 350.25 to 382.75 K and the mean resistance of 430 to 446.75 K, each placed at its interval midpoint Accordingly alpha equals 0.24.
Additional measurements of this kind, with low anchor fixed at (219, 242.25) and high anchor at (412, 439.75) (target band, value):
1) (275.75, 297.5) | 0.005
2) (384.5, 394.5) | 0.429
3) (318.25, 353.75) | 0.017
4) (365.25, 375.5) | -0.108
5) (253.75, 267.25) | 0.026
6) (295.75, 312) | 0.142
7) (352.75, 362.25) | -0.040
